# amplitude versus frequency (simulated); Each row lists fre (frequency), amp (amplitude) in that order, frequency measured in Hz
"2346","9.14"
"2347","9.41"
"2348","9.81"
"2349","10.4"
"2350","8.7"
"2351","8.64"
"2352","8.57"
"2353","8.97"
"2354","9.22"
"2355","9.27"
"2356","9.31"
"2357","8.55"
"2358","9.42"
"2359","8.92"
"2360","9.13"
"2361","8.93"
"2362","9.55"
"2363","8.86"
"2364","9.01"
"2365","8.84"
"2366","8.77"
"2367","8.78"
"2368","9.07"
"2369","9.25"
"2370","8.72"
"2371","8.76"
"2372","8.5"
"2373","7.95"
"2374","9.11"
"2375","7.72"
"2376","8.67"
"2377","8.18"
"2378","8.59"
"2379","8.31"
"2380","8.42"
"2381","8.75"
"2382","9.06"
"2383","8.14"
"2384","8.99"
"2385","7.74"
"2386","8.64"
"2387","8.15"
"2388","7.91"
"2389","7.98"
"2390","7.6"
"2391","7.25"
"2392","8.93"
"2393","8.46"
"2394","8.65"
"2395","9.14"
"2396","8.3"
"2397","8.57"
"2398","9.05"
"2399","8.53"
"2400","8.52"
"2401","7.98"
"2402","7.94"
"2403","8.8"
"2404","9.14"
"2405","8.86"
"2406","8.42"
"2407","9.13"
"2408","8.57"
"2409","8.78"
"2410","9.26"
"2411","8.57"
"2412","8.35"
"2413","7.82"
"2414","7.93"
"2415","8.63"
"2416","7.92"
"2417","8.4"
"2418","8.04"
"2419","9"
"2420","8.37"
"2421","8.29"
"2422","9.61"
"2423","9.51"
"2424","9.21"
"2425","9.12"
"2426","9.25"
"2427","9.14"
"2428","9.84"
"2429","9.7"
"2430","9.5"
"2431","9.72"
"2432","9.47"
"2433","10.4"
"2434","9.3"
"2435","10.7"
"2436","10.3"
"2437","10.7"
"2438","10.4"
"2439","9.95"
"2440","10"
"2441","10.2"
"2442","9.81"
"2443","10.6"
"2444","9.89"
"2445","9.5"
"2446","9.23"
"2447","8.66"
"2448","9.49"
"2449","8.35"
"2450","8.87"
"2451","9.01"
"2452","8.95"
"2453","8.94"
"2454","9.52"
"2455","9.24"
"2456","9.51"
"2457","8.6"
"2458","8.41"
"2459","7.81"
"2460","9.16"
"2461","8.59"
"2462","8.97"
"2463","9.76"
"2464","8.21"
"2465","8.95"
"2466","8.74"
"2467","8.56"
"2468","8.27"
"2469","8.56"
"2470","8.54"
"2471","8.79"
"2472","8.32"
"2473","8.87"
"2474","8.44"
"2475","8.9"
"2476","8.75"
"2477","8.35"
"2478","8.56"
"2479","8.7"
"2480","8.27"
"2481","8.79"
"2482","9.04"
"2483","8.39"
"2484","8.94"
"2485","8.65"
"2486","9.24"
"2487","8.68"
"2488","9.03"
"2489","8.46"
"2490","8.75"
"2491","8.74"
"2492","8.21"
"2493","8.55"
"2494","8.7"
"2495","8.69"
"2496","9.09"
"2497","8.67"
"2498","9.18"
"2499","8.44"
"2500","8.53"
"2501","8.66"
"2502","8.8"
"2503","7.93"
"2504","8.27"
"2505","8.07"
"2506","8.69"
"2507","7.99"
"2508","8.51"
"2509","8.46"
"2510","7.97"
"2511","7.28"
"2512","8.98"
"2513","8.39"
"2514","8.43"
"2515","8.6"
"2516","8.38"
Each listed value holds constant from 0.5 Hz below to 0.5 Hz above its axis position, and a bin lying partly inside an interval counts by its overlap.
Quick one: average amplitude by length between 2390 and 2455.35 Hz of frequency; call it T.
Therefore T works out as 9.06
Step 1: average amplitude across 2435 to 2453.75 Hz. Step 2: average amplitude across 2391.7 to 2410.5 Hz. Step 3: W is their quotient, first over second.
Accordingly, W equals 1.11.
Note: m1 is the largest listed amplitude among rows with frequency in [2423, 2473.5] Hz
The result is 10.7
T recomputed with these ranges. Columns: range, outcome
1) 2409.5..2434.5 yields 8.97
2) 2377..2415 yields 8.46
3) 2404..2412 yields 8.79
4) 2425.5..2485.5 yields 9.15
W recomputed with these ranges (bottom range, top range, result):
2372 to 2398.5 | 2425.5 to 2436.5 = 1.16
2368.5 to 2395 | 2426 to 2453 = 1.15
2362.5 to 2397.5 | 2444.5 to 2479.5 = 1.03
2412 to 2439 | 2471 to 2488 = 0.94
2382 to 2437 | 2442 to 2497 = 1.01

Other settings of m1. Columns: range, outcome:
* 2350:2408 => 9.55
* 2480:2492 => 9.24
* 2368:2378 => 9.25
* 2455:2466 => 9.76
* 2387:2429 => 9.84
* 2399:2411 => 9.26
